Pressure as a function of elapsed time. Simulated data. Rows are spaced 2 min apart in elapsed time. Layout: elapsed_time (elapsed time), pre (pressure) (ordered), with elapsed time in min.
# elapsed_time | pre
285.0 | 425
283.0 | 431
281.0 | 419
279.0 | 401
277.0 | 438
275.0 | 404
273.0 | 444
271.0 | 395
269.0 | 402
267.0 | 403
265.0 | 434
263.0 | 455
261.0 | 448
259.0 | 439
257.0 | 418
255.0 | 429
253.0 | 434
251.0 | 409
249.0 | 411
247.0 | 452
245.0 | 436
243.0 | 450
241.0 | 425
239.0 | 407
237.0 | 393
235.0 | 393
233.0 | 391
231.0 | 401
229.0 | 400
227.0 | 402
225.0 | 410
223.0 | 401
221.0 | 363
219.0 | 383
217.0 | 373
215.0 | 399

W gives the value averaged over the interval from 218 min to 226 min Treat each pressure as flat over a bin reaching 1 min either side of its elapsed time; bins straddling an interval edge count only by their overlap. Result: 389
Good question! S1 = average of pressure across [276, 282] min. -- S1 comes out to 419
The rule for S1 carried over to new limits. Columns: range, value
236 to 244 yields 419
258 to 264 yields 447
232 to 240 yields 396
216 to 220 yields 378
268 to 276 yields 411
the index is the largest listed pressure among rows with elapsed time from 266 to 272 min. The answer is 403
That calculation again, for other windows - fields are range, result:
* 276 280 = 438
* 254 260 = 439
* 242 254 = 452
